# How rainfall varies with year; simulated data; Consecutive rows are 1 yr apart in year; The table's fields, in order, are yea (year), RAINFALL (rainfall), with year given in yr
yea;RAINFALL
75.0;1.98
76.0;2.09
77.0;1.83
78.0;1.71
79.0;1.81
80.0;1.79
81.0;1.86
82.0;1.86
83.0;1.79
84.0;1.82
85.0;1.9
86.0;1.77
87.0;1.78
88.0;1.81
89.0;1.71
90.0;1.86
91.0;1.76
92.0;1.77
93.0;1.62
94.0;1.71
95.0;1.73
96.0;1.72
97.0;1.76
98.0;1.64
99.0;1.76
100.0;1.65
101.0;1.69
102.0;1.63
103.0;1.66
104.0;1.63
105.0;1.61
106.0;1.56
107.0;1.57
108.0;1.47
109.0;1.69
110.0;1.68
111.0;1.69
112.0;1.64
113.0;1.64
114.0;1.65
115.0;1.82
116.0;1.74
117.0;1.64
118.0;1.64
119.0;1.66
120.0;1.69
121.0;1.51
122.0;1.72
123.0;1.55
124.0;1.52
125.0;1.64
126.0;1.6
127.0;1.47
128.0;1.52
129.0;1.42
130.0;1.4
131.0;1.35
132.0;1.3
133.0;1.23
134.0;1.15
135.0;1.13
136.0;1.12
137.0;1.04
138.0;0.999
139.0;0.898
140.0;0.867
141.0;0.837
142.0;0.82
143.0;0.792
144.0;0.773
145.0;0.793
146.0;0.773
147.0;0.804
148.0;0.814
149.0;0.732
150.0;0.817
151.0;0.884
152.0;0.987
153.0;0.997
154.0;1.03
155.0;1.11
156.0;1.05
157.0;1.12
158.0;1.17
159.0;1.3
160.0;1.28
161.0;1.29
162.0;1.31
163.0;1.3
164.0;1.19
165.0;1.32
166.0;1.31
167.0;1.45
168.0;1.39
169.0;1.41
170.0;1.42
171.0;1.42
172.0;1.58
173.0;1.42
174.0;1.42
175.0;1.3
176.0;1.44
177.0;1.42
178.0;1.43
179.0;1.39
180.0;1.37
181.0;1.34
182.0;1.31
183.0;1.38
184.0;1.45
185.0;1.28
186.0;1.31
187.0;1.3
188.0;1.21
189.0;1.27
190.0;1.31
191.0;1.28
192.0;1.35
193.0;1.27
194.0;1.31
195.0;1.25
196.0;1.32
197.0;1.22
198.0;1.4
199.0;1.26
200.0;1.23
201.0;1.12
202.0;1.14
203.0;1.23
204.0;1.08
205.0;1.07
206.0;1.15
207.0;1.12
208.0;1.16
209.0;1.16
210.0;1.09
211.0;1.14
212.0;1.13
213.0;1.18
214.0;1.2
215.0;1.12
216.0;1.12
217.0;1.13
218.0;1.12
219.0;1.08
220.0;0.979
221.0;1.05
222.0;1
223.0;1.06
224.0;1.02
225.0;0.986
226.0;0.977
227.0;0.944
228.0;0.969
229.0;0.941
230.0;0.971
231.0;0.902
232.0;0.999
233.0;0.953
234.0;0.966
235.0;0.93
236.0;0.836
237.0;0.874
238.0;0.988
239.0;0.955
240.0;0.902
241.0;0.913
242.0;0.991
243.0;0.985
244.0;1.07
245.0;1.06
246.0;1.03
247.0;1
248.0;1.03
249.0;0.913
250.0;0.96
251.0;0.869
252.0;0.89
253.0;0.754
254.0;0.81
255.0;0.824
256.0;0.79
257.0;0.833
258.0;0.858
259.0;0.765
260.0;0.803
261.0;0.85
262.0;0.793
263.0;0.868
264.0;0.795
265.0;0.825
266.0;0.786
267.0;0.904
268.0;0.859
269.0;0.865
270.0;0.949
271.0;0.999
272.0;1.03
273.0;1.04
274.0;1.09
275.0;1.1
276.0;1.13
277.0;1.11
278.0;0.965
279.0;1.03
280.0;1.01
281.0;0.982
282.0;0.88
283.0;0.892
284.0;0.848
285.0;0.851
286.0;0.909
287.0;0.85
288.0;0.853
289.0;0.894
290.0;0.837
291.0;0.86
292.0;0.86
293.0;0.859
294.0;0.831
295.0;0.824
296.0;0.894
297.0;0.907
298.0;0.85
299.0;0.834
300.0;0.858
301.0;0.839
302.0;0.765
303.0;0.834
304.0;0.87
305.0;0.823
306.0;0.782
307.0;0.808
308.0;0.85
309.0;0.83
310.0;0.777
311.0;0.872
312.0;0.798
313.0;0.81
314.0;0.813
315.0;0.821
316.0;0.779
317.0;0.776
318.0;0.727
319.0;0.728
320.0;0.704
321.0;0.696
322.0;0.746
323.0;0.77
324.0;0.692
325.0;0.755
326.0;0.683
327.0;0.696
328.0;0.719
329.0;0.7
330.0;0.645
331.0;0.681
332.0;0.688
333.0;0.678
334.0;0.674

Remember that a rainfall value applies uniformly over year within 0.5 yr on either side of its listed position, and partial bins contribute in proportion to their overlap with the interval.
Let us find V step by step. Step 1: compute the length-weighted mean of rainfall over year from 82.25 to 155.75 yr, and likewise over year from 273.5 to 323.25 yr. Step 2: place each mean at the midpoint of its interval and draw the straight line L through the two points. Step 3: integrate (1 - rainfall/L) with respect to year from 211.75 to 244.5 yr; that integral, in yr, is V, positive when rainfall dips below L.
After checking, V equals 2.3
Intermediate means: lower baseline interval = 1.42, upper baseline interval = 0.861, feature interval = 1.01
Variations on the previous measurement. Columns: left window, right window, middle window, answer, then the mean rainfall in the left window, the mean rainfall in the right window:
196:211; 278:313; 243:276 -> 2.4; 1.18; 0.861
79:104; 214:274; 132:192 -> 8.0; 1.75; 0.944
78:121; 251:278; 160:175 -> 0.1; 1.71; 0.898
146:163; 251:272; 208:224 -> -3.0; 1.04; 0.846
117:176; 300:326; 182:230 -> -4.3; 1.23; 0.786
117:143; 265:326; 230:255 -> 1.7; 1.32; 0.863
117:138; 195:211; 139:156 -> 6.1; 1.43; 1.18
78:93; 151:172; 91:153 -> 6.5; 1.8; 1.24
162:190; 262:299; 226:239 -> 2.1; 1.36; 0.915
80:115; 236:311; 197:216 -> 0.7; 1.71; 0.897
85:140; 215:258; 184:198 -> -1.3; 1.56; 0.962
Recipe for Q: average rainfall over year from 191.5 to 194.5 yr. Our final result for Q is 1.31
